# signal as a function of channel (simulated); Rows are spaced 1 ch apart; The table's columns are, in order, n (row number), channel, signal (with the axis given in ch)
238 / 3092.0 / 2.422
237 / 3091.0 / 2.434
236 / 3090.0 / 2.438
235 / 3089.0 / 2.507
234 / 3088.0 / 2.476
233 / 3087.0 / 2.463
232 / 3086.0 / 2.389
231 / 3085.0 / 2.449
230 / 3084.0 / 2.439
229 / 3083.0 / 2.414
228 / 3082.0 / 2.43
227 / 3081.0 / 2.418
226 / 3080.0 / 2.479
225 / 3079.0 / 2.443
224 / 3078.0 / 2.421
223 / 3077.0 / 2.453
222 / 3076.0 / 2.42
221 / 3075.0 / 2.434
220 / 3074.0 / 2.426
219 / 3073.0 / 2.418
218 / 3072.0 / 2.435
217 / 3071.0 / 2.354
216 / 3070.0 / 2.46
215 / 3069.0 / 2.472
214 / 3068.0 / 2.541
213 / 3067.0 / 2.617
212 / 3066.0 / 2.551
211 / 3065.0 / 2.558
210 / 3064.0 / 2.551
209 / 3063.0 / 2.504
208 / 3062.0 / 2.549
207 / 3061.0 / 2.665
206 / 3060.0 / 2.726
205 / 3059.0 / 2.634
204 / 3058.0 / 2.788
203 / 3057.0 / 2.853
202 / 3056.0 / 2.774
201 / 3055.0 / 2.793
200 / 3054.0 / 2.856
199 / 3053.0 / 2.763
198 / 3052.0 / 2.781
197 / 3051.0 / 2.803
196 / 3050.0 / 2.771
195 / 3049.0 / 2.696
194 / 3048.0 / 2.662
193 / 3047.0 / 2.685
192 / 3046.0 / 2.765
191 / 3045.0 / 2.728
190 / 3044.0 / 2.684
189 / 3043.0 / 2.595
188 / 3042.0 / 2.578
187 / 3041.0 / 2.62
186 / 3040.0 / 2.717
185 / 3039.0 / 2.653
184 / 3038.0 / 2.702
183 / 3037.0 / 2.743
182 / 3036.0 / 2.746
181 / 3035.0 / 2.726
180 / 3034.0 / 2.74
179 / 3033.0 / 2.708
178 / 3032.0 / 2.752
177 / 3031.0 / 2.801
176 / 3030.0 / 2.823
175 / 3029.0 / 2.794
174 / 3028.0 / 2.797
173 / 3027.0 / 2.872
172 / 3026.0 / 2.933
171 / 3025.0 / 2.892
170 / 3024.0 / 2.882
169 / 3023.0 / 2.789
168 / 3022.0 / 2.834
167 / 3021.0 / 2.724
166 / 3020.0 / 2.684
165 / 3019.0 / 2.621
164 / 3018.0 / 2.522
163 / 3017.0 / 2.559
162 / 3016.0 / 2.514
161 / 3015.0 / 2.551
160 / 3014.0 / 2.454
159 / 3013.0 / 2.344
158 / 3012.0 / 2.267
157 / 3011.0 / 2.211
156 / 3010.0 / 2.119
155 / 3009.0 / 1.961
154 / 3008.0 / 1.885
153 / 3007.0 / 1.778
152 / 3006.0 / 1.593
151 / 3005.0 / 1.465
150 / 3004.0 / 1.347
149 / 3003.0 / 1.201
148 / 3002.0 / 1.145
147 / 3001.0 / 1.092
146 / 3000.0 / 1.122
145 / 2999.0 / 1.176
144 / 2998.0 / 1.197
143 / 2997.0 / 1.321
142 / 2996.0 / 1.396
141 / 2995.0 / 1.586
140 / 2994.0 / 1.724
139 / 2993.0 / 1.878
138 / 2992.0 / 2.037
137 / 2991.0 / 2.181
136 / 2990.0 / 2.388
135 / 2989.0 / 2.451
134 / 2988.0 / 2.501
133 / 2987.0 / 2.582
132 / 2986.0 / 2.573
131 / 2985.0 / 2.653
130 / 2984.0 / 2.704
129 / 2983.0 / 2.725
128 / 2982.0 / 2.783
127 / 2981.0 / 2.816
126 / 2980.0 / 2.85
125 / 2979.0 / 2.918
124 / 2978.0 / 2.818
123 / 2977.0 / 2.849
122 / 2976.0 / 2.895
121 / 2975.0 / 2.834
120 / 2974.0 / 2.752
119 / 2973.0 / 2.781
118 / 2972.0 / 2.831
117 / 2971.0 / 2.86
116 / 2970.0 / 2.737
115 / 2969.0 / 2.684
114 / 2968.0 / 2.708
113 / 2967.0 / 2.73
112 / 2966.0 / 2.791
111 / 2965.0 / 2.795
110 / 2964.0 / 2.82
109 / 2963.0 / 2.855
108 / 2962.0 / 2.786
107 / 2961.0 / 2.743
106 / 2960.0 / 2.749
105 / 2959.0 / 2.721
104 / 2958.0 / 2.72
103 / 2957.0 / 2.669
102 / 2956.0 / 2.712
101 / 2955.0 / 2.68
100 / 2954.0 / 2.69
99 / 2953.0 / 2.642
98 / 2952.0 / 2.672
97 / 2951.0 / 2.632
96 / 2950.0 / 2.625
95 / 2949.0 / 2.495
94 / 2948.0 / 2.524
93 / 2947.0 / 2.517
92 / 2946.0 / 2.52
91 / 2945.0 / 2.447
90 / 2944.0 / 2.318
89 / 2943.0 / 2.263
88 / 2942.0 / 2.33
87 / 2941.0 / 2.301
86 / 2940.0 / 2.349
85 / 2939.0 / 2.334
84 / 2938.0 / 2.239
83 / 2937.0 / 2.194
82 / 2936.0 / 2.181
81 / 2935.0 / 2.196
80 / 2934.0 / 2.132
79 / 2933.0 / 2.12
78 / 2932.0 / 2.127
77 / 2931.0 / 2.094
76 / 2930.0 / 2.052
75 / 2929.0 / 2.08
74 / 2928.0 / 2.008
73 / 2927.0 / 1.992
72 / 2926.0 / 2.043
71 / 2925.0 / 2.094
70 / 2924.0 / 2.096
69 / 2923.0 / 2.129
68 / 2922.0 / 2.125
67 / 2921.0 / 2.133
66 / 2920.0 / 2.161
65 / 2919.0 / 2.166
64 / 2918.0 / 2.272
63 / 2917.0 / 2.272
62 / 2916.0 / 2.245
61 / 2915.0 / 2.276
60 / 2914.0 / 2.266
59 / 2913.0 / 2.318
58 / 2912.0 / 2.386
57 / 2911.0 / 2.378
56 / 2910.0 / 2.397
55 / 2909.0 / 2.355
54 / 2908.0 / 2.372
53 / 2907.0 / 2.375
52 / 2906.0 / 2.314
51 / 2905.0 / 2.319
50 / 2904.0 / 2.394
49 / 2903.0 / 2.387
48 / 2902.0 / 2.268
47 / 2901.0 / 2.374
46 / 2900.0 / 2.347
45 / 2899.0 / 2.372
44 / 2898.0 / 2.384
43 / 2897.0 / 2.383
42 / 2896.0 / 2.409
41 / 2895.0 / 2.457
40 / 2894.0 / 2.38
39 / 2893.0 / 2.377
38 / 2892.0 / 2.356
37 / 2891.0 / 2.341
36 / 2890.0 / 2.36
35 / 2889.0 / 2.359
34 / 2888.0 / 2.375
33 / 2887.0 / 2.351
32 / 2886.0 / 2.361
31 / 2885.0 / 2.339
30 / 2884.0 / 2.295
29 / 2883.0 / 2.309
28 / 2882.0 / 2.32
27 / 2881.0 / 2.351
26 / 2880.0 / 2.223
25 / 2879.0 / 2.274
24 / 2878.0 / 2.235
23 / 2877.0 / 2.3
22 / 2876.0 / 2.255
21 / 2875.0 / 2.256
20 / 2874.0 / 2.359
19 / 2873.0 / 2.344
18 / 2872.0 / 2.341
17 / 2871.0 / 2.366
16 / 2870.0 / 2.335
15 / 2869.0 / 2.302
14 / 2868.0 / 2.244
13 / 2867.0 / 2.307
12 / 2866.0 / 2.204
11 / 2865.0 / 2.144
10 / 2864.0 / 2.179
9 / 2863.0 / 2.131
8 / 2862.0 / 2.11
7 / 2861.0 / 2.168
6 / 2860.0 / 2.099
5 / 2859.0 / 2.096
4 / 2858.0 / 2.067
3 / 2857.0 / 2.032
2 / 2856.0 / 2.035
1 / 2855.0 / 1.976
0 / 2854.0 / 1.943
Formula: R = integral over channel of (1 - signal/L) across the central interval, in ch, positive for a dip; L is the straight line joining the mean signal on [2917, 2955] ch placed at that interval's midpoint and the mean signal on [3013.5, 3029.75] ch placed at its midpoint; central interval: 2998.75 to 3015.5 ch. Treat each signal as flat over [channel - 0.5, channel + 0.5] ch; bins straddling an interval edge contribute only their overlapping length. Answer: 5.6 ch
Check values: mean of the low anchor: 2.28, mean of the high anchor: 2.72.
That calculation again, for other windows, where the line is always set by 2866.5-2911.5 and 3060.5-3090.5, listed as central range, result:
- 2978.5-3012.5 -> 6.0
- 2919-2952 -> 1.7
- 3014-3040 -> -3.1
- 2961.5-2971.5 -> -1.6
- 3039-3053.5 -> -1.5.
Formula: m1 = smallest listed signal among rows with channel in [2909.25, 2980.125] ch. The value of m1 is 1.992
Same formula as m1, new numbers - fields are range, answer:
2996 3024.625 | 1.092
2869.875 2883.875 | 2.223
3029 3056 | 2.578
